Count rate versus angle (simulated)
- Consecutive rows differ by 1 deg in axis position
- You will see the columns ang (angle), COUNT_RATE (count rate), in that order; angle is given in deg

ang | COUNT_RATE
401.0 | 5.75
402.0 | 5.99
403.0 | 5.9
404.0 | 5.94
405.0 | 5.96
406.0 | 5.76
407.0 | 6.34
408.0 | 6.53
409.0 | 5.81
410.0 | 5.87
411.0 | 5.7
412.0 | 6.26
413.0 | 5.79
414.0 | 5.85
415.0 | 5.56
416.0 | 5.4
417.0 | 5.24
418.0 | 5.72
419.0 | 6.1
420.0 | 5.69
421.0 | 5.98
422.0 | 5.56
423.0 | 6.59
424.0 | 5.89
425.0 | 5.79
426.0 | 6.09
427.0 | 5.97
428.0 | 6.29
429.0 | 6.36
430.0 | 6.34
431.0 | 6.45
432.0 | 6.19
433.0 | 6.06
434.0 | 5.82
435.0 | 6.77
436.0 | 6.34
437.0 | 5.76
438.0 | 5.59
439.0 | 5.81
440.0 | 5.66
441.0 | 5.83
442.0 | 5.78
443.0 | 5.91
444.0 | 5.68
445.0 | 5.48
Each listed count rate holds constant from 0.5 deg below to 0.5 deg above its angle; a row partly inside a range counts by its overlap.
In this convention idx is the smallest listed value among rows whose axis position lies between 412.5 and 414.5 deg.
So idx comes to 5.79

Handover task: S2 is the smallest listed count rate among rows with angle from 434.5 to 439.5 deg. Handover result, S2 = 5.59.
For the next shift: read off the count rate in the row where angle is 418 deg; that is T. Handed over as 5.72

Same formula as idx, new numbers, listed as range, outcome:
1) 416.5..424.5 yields 5.24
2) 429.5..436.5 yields 5.82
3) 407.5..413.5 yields 5.7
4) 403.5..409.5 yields 5.76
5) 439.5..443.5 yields 5.66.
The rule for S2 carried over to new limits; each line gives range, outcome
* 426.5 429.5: 5.97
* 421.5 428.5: 5.56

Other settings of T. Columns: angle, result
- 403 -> 5.9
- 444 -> 5.68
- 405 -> 5.96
